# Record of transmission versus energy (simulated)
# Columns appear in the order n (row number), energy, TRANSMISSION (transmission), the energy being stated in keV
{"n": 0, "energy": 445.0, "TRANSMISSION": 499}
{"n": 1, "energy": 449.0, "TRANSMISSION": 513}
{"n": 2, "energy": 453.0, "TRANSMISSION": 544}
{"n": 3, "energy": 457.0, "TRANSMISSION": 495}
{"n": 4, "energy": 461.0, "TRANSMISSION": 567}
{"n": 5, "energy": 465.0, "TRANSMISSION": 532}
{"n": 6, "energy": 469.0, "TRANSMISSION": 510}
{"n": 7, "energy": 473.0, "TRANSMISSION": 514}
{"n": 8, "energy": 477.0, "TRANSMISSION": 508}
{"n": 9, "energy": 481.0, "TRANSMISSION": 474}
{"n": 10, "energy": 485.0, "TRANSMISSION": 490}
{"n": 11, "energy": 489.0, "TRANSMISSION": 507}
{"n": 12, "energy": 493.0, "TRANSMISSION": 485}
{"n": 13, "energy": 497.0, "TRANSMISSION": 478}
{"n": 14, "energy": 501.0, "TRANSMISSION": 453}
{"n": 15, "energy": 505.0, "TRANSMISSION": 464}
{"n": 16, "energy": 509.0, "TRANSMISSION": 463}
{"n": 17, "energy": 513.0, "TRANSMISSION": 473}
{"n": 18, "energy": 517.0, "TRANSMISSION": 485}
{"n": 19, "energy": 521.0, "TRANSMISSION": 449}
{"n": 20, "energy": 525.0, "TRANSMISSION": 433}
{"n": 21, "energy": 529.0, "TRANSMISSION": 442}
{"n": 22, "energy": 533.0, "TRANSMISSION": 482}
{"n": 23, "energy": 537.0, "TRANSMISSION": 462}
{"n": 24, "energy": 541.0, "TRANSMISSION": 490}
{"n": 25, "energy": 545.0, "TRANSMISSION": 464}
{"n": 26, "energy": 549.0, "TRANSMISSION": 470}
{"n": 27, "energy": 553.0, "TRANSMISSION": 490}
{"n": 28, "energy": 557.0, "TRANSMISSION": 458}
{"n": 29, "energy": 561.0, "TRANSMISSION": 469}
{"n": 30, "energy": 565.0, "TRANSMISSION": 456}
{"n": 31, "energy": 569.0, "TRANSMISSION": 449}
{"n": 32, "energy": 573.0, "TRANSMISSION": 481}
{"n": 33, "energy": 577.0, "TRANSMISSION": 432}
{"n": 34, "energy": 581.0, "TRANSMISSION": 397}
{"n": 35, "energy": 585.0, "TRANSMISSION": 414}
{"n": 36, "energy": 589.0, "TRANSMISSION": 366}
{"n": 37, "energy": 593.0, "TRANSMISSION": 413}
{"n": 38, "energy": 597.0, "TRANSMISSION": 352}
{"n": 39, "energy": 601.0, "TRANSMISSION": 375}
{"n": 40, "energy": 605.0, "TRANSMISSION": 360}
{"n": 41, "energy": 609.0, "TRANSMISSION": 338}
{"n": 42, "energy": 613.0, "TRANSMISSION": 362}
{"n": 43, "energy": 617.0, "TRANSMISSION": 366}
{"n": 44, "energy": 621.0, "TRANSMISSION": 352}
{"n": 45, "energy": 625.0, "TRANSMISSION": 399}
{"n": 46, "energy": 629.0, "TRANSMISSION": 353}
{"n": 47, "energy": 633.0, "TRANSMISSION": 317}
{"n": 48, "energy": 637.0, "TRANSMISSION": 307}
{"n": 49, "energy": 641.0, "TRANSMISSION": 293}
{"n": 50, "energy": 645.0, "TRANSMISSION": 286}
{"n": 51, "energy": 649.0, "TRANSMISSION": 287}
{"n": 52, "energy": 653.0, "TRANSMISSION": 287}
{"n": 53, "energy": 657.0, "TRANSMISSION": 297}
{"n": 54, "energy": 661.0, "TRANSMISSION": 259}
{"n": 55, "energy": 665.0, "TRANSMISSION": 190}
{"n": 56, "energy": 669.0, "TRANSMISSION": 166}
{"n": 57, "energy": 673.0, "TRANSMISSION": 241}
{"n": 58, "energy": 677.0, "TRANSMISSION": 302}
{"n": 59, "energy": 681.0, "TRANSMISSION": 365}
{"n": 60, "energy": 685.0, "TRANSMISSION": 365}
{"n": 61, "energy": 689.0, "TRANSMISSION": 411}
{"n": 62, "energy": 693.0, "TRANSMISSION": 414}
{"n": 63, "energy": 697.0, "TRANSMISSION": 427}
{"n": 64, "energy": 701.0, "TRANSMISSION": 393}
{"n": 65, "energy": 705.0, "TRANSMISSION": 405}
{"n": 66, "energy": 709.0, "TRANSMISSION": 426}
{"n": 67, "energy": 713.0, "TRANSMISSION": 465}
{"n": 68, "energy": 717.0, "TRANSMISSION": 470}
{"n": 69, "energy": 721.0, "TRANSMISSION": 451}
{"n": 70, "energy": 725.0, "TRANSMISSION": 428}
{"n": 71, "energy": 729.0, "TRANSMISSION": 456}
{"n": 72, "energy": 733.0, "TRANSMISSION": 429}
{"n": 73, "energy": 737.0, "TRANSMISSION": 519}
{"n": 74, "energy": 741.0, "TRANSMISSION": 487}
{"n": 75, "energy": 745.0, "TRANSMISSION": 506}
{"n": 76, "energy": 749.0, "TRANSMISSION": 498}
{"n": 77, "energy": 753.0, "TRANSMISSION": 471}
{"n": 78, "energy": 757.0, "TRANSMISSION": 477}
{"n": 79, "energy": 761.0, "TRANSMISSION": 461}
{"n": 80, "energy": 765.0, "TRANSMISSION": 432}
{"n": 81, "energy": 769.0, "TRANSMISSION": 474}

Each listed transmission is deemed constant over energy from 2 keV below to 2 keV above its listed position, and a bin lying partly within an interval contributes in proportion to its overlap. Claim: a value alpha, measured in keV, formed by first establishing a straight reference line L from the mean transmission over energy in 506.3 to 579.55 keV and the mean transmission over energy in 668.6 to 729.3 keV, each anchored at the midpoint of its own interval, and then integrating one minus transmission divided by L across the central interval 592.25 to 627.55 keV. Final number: 5.3 keV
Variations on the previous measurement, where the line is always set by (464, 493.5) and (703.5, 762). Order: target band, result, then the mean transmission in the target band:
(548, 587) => 3.02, 451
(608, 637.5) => 7.90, 352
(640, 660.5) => 8.12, 288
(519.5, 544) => 1.70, 460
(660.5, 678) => 9.17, 225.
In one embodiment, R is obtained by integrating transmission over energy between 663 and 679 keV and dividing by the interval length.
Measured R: 225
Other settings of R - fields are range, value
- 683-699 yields 404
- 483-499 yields 490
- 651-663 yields 281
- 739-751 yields 497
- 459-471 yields 536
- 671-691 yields 337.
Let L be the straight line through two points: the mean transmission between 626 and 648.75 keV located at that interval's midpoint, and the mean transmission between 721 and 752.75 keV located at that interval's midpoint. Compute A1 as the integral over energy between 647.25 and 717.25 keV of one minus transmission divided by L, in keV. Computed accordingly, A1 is 8.9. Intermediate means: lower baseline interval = 313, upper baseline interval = 473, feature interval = 340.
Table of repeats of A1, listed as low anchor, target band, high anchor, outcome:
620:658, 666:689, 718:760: 5.17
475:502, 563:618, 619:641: -2.24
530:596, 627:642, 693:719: 4.09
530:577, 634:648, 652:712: 2.97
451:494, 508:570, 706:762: 4.39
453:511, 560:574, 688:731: 0.32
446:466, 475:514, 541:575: 2.02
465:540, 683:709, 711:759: 3.75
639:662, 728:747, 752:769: -2.50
